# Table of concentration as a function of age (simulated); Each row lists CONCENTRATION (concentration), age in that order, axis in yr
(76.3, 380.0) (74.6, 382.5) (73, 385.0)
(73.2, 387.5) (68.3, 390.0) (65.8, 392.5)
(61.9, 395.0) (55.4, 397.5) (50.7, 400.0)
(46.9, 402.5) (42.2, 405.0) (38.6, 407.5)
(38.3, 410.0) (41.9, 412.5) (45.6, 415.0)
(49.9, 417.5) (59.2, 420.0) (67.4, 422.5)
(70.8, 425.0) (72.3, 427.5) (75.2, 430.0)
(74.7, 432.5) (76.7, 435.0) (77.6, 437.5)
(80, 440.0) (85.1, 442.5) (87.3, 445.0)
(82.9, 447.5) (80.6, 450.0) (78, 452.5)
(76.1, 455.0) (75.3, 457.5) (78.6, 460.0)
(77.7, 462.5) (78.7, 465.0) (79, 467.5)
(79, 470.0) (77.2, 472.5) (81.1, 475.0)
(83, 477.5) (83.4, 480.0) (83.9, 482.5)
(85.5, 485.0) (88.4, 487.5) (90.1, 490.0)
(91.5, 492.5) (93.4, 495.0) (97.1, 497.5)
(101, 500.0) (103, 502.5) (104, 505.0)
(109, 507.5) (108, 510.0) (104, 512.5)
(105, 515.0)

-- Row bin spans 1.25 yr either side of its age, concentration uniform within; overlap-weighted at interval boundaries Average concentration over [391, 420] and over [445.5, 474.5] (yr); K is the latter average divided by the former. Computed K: 1.59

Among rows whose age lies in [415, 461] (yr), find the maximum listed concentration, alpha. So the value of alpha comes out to 87.3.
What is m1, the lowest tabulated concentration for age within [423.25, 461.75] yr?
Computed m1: 70.8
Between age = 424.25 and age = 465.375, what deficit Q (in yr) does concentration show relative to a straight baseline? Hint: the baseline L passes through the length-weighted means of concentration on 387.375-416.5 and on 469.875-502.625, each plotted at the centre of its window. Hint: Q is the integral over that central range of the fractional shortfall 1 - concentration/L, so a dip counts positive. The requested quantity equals -4.8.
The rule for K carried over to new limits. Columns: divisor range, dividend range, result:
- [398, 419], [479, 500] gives 2.01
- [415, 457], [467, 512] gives 1.24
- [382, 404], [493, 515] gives 1.63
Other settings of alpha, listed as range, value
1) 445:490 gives 90.1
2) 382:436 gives 76.7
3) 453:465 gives 78.7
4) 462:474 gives 79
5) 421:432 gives 75.2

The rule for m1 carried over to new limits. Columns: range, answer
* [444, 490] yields 75.3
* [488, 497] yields 90.1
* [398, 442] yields 38.3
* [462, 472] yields 77.7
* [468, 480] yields 77.2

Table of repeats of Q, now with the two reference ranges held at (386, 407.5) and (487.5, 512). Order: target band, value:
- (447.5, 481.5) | 2.2 yr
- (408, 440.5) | 2.9 yr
